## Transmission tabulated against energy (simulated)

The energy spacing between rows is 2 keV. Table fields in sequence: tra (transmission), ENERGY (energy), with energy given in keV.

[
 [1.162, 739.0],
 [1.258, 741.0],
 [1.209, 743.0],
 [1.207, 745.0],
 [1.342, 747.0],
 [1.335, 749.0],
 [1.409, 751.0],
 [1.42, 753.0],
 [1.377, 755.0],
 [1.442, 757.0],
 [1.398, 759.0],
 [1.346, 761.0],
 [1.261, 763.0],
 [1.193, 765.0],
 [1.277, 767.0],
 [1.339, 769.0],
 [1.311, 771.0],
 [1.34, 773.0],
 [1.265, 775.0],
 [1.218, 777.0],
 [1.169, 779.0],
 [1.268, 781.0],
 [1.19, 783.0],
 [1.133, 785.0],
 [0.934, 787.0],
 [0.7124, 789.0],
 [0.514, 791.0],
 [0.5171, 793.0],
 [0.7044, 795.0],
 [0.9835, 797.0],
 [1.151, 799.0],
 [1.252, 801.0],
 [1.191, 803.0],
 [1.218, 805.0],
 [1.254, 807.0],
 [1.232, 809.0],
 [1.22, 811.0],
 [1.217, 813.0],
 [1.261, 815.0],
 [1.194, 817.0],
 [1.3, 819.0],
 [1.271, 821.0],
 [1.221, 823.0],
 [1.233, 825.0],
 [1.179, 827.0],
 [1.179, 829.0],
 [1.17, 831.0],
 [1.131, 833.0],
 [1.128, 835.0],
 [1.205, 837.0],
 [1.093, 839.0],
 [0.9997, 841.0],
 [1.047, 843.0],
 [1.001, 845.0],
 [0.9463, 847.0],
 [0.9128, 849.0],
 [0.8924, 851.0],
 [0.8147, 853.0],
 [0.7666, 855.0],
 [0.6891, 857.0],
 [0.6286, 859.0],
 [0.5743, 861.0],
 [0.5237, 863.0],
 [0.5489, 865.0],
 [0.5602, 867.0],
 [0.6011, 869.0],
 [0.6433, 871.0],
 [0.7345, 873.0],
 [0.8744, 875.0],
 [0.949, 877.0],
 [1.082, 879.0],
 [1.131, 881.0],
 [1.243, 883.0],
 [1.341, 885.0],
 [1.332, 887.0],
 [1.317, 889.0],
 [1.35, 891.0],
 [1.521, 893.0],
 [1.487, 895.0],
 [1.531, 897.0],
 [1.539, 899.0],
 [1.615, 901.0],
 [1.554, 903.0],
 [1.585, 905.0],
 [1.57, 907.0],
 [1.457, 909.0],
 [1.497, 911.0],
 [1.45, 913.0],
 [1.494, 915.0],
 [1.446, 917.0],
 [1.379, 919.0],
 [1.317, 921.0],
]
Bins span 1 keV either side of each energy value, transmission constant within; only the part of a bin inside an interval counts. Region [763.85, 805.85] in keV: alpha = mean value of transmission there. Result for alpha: 1.09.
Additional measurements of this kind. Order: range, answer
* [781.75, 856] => 1.06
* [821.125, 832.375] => 1.2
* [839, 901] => 0.998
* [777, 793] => 0.973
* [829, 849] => 1.08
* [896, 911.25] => 1.55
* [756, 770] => 1.32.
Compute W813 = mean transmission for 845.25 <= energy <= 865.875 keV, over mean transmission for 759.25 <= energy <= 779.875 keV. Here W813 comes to 0.58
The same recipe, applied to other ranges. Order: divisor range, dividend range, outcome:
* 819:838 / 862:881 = 0.62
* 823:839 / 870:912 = 1.11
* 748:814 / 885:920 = 1.25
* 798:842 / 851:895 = 0.78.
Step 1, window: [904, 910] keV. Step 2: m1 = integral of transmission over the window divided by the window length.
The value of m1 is 1.54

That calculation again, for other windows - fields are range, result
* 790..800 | 0.774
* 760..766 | 1.27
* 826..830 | 1.18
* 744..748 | 1.27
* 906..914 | 1.49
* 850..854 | 0.854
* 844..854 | 0.913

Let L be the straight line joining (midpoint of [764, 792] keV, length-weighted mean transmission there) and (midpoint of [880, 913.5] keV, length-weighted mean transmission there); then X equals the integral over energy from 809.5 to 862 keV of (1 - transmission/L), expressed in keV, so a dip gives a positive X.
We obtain 9.2 keV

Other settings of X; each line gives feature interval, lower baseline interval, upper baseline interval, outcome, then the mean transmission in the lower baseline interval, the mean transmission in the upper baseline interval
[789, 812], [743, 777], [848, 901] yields 3.7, 1.32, 0.996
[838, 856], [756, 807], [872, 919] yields 4.5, 1.14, 1.35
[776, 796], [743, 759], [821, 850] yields 5.1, 1.35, 1.11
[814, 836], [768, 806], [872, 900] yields -1.3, 1.07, 1.25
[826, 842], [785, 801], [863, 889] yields -4.7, 0.839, 0.92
